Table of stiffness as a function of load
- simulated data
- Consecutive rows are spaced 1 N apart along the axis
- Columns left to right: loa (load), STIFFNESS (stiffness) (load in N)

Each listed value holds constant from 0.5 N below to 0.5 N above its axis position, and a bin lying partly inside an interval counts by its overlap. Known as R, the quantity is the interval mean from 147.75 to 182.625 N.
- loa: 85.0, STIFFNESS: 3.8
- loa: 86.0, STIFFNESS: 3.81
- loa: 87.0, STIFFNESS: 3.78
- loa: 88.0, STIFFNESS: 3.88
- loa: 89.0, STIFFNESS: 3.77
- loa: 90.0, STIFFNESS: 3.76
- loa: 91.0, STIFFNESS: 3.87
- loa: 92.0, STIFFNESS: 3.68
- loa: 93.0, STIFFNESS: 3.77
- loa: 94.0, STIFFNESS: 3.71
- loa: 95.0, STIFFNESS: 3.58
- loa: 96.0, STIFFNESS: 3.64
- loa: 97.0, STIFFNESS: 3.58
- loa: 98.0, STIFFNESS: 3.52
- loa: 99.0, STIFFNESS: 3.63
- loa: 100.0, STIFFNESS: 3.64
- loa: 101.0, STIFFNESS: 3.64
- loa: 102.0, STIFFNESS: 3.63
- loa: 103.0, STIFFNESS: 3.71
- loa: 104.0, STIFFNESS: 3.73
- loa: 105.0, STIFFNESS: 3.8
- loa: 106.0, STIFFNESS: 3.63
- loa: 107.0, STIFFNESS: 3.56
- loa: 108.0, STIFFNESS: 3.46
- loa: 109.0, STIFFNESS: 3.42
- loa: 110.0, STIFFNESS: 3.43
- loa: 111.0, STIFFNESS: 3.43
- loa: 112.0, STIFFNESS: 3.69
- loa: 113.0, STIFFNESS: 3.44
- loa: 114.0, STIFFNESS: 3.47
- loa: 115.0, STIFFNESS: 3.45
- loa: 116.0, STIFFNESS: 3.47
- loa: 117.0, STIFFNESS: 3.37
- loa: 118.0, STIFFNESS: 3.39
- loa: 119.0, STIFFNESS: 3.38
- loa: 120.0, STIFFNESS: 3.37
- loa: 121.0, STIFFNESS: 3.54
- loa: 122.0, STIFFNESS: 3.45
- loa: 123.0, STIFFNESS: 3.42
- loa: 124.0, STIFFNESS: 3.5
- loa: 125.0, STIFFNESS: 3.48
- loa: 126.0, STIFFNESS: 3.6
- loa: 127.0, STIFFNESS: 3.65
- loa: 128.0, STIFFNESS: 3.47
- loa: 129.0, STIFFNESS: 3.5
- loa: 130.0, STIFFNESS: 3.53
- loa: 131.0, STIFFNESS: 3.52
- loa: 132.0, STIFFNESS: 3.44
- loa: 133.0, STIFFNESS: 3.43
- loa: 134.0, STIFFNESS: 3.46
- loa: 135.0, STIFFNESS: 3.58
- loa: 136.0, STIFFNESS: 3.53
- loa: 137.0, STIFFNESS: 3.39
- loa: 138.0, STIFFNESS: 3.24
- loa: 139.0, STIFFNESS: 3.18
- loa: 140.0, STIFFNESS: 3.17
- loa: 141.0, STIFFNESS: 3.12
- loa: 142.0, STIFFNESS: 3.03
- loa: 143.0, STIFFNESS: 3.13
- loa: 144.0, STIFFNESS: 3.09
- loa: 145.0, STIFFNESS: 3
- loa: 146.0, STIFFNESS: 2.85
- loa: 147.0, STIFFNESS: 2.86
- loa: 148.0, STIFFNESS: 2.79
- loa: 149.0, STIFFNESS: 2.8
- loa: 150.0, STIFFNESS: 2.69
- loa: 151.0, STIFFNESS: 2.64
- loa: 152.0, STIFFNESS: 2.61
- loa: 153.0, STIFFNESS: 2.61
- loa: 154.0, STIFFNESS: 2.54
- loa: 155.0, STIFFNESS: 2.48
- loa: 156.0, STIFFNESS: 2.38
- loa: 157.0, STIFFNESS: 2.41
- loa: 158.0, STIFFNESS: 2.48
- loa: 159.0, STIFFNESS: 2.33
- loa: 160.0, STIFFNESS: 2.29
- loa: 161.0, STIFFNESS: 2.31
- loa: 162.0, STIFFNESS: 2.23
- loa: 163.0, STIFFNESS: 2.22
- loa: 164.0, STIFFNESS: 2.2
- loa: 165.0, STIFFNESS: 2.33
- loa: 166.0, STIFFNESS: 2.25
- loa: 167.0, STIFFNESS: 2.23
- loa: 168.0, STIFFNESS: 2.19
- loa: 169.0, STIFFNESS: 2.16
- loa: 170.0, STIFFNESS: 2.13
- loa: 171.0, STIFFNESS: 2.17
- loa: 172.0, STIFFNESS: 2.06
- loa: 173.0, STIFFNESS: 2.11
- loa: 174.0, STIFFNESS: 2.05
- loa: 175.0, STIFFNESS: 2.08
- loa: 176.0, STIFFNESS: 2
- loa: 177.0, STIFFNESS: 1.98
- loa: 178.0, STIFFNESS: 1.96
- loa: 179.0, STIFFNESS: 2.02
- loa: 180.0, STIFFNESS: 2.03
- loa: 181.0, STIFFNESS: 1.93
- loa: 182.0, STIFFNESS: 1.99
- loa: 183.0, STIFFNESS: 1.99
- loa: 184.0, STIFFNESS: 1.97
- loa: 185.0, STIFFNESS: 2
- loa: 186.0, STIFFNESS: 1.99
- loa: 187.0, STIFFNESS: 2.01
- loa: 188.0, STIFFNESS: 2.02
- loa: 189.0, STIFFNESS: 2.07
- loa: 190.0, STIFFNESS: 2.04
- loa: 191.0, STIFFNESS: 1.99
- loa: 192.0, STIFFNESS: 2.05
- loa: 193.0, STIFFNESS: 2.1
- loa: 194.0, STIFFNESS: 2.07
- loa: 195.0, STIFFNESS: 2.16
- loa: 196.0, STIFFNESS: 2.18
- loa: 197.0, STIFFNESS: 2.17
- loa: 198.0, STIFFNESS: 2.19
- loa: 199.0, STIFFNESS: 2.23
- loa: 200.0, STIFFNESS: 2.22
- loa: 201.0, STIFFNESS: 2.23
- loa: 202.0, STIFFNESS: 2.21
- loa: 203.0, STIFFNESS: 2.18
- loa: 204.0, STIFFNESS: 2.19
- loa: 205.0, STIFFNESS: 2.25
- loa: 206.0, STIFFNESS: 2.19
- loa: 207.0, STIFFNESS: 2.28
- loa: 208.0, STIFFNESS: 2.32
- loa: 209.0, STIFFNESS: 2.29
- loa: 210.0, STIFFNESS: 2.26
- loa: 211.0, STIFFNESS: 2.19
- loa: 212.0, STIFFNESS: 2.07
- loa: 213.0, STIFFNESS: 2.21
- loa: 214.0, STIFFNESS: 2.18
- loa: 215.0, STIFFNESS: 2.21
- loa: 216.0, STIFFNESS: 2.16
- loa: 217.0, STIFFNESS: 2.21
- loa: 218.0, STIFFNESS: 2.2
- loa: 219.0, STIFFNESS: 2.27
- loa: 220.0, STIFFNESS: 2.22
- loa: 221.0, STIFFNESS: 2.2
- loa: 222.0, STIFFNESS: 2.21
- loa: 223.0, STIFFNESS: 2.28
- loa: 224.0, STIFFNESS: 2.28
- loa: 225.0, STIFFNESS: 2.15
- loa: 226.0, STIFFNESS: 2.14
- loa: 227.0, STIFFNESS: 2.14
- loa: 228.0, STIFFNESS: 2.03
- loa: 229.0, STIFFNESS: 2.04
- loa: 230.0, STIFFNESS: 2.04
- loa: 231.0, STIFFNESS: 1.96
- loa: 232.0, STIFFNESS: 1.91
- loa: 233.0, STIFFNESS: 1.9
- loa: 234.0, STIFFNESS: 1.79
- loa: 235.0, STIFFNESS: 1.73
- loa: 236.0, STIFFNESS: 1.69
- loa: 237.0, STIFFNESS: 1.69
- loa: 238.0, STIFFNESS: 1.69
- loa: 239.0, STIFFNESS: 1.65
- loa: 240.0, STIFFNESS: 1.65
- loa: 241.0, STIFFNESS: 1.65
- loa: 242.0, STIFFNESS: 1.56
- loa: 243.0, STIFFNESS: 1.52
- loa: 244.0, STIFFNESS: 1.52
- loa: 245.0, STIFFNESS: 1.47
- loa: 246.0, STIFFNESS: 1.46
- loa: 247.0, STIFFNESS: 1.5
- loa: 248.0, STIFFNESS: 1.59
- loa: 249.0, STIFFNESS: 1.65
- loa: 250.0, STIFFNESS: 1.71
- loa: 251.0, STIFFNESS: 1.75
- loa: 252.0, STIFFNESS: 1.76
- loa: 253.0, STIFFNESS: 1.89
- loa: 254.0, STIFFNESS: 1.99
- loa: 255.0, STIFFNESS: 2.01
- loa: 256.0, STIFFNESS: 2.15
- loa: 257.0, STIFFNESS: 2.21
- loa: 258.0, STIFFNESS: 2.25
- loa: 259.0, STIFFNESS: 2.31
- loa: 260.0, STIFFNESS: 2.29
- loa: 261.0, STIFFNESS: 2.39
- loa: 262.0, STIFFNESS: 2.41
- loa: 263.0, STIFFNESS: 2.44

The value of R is 2.27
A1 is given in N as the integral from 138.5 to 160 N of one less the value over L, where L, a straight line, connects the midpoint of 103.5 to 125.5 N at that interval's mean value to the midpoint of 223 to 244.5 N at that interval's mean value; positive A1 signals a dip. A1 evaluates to 1.9 N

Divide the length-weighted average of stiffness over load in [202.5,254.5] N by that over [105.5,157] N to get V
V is 0.61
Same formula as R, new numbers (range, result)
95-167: 3.17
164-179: 2.12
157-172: 2.25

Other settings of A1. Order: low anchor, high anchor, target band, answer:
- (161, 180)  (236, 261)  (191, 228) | -4.3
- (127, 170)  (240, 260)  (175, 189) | 2.8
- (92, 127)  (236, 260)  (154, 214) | 9.7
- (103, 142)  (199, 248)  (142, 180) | 6.8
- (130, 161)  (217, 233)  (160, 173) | 2.5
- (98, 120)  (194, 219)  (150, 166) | 2.6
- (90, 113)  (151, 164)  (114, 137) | -2.8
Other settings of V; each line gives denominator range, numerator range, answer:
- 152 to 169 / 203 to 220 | 0.95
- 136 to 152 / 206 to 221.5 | 0.74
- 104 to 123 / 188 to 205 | 0.61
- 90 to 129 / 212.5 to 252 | 0.53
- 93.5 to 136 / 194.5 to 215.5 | 0.63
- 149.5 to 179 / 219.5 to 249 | 0.81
